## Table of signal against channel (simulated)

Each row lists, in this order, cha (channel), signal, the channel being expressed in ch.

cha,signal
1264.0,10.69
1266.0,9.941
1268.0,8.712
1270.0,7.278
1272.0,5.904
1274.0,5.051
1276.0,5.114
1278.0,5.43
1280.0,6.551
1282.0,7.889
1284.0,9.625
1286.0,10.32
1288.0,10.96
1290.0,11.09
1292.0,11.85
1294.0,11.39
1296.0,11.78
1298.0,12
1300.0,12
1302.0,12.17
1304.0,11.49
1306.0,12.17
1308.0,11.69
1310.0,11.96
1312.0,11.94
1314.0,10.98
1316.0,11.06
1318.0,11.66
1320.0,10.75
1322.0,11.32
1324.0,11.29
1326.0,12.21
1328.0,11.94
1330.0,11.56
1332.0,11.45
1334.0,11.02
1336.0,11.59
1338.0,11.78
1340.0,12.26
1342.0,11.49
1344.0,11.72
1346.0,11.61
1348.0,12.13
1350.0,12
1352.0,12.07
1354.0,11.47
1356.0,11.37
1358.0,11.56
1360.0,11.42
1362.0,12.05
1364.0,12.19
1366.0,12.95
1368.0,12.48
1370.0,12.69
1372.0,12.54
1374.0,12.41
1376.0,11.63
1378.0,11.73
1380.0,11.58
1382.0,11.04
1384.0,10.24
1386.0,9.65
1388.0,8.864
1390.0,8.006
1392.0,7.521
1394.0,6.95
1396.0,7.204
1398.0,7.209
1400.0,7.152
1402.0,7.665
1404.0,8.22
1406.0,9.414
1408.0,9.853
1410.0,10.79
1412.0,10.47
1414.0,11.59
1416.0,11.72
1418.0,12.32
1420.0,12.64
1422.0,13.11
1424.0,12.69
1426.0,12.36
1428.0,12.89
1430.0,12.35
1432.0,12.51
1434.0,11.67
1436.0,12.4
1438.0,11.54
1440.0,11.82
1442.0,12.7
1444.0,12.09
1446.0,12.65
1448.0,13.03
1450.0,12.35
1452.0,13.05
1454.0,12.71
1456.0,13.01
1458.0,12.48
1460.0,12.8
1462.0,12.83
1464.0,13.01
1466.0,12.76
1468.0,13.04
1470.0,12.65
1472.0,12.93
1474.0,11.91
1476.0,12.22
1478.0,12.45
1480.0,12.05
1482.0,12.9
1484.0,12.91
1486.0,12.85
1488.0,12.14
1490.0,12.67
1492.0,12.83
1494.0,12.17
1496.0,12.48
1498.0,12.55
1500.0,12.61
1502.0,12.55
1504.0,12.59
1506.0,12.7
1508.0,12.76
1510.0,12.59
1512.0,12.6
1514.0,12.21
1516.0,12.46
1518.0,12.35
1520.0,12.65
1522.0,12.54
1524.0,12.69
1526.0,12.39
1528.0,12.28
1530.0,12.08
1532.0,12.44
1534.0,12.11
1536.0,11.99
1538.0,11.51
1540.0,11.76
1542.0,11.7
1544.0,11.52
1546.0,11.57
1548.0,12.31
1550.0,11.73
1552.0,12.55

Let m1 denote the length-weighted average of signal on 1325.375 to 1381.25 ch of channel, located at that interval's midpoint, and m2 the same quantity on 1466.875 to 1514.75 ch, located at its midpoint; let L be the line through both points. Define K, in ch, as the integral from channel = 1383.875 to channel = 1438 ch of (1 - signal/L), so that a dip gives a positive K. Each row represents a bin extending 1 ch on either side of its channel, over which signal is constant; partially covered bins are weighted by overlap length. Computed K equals 8.4 ch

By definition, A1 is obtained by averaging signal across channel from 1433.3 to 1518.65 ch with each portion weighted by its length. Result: 12.5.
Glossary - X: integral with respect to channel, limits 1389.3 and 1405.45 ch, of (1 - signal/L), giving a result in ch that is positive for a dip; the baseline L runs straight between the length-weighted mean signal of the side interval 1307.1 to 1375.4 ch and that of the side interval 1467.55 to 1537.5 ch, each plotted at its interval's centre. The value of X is 6.03 ch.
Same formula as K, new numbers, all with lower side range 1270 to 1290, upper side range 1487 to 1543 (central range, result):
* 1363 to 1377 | -4.4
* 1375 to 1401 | 1.7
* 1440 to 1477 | -4.7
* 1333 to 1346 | -4.2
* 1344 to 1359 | -4.5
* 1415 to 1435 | -3.6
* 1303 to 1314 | -4.8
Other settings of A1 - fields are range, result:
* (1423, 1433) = 12.6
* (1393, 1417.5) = 9.09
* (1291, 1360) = 11.7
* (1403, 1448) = 11.7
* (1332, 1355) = 11.7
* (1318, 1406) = 10.8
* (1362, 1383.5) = 12.1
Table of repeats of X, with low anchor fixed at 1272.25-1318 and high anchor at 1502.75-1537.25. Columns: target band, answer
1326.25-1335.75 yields -0.9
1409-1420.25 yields -0.1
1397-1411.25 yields 3.3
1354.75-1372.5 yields -2.1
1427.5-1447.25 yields -1.1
